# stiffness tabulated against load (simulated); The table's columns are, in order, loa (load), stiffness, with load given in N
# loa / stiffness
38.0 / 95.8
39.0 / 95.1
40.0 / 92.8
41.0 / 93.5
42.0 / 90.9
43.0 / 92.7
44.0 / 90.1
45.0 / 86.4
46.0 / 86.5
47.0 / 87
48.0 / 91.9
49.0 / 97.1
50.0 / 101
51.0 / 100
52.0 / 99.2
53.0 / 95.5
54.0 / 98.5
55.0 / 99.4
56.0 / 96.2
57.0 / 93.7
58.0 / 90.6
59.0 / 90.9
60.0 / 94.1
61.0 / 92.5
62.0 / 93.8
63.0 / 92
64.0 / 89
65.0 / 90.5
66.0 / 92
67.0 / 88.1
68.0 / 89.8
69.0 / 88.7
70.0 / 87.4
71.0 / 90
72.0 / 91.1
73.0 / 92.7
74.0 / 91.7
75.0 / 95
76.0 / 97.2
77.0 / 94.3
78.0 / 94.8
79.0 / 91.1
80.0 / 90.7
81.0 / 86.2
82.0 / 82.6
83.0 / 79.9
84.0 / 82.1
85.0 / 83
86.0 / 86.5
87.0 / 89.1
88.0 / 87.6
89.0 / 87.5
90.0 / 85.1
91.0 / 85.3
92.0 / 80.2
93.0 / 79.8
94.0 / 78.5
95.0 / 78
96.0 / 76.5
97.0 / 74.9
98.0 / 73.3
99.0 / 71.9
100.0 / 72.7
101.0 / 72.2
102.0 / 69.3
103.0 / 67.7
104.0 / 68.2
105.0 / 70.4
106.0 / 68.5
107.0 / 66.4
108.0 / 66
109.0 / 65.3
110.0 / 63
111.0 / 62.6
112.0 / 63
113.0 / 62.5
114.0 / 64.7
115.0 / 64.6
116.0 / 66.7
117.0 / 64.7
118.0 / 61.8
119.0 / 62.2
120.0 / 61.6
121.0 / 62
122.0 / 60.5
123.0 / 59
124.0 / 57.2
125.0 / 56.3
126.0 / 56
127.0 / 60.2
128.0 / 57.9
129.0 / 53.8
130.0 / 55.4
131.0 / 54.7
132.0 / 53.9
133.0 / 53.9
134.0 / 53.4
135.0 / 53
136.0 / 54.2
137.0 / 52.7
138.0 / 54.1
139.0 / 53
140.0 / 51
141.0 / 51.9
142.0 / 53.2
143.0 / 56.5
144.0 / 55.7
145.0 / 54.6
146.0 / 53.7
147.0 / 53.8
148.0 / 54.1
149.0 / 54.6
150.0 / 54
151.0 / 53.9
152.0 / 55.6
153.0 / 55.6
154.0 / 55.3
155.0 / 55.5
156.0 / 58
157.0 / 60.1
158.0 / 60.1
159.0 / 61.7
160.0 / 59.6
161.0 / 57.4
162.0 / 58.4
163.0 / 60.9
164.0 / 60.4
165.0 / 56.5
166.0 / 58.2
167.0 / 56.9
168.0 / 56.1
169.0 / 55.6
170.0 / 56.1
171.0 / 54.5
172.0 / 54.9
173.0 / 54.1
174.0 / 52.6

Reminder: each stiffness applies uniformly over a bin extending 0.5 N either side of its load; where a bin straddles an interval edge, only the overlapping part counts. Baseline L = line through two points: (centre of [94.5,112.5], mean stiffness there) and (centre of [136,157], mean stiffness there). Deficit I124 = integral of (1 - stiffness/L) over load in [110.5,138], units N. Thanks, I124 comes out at 1.6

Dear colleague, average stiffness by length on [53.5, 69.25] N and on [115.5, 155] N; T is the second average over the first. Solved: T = 0.61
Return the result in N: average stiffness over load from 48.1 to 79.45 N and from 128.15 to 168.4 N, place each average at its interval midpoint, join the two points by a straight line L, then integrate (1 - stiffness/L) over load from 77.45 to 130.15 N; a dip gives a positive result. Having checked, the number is 3.0 N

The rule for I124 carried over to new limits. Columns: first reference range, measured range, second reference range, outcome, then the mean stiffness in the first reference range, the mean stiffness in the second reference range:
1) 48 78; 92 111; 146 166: 1.76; 93.5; 57.1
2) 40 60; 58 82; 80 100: -1.01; 93.7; 81.5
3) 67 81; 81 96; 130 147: -0.01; 91.5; 53.8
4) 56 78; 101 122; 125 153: 1.10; 91.8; 54.5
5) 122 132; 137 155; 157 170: 1.09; 56.8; 58.5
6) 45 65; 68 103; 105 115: -2.81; 93.9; 65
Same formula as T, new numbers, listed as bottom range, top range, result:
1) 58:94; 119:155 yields 0.62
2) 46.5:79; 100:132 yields 0.67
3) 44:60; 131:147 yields 0.57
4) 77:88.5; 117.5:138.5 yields 0.65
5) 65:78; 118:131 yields 0.64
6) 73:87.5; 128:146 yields 0.61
